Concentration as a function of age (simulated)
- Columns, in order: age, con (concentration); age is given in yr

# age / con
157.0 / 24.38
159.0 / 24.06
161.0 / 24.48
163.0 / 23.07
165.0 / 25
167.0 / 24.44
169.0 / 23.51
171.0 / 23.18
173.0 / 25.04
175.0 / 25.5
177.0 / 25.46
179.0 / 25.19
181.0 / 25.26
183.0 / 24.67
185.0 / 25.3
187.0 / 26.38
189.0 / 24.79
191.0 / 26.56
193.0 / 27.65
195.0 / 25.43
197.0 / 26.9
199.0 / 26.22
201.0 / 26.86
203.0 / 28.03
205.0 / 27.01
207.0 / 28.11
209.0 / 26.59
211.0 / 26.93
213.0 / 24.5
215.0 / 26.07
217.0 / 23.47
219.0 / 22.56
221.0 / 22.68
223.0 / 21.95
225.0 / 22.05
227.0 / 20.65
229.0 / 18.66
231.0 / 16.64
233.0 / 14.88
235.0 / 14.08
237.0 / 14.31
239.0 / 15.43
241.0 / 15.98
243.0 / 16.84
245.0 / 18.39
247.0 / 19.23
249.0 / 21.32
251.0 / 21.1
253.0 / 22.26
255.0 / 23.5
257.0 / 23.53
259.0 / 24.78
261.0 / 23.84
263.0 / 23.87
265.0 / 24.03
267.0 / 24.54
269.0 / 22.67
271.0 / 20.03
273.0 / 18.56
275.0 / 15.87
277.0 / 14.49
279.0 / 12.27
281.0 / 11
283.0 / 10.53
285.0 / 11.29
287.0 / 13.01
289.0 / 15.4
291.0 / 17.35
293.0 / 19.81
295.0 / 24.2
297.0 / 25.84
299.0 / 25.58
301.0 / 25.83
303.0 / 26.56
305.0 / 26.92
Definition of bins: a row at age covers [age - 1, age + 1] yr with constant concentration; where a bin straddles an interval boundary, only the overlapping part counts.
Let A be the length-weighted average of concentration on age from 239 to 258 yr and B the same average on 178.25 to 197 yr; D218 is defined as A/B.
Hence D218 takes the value 0.78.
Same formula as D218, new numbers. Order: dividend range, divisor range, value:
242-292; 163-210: 0.73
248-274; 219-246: 1.25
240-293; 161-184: 0.76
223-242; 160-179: 0.70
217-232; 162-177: 0.86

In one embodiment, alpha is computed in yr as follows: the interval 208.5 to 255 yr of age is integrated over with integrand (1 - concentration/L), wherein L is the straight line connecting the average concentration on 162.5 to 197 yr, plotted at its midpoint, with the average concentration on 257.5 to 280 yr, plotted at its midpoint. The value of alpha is 4.6 yr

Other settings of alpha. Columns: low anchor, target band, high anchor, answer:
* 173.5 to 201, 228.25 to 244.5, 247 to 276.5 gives 5.1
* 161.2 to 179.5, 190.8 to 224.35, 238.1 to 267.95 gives -3.8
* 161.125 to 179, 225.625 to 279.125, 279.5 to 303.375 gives 2.4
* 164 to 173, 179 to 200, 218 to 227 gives -2.3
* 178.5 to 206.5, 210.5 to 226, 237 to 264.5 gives 0.1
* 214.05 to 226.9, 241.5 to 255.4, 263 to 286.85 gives -0.2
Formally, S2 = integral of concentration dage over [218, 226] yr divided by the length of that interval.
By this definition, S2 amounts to 22.3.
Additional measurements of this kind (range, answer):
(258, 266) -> 24.1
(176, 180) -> 25.3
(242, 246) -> 17.6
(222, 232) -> 20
